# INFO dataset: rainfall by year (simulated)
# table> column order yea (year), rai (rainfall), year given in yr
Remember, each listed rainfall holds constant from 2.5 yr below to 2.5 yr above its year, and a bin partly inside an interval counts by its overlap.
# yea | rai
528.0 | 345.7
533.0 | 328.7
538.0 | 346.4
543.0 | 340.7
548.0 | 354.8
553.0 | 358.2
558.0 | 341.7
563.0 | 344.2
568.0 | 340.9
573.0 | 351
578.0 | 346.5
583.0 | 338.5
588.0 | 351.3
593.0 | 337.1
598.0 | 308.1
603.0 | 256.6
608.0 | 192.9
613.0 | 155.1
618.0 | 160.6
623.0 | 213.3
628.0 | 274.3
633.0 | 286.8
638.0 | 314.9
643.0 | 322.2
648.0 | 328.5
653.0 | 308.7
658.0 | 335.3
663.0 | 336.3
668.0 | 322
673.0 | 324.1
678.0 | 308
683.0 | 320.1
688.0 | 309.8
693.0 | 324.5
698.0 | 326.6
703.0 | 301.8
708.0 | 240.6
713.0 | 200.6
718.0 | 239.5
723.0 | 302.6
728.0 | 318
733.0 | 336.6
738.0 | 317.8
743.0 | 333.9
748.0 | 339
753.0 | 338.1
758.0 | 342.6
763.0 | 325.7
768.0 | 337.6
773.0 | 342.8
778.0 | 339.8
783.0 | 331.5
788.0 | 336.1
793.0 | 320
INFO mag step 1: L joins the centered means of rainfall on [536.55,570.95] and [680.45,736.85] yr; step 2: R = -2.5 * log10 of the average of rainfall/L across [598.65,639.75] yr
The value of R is 0.35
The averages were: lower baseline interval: 347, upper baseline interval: 293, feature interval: 234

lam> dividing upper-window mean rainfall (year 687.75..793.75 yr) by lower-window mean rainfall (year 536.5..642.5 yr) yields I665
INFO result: 1.0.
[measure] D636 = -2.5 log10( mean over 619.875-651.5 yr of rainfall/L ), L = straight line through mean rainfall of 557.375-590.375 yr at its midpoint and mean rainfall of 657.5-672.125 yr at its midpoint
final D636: 0.16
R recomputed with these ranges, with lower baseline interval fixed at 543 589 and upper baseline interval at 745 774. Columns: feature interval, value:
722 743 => 0.06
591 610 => 0.25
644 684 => 0.06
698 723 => 0.29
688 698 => 0.06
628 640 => 0.17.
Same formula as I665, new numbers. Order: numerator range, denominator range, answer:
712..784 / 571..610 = 1.02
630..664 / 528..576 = 0.92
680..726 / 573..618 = 1.01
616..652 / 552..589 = 0.79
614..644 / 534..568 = 0.73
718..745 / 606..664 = 1.17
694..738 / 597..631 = 1.30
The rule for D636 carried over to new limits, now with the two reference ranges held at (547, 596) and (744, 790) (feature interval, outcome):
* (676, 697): 0.08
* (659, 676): 0.04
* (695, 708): 0.13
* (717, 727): 0.20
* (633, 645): 0.10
